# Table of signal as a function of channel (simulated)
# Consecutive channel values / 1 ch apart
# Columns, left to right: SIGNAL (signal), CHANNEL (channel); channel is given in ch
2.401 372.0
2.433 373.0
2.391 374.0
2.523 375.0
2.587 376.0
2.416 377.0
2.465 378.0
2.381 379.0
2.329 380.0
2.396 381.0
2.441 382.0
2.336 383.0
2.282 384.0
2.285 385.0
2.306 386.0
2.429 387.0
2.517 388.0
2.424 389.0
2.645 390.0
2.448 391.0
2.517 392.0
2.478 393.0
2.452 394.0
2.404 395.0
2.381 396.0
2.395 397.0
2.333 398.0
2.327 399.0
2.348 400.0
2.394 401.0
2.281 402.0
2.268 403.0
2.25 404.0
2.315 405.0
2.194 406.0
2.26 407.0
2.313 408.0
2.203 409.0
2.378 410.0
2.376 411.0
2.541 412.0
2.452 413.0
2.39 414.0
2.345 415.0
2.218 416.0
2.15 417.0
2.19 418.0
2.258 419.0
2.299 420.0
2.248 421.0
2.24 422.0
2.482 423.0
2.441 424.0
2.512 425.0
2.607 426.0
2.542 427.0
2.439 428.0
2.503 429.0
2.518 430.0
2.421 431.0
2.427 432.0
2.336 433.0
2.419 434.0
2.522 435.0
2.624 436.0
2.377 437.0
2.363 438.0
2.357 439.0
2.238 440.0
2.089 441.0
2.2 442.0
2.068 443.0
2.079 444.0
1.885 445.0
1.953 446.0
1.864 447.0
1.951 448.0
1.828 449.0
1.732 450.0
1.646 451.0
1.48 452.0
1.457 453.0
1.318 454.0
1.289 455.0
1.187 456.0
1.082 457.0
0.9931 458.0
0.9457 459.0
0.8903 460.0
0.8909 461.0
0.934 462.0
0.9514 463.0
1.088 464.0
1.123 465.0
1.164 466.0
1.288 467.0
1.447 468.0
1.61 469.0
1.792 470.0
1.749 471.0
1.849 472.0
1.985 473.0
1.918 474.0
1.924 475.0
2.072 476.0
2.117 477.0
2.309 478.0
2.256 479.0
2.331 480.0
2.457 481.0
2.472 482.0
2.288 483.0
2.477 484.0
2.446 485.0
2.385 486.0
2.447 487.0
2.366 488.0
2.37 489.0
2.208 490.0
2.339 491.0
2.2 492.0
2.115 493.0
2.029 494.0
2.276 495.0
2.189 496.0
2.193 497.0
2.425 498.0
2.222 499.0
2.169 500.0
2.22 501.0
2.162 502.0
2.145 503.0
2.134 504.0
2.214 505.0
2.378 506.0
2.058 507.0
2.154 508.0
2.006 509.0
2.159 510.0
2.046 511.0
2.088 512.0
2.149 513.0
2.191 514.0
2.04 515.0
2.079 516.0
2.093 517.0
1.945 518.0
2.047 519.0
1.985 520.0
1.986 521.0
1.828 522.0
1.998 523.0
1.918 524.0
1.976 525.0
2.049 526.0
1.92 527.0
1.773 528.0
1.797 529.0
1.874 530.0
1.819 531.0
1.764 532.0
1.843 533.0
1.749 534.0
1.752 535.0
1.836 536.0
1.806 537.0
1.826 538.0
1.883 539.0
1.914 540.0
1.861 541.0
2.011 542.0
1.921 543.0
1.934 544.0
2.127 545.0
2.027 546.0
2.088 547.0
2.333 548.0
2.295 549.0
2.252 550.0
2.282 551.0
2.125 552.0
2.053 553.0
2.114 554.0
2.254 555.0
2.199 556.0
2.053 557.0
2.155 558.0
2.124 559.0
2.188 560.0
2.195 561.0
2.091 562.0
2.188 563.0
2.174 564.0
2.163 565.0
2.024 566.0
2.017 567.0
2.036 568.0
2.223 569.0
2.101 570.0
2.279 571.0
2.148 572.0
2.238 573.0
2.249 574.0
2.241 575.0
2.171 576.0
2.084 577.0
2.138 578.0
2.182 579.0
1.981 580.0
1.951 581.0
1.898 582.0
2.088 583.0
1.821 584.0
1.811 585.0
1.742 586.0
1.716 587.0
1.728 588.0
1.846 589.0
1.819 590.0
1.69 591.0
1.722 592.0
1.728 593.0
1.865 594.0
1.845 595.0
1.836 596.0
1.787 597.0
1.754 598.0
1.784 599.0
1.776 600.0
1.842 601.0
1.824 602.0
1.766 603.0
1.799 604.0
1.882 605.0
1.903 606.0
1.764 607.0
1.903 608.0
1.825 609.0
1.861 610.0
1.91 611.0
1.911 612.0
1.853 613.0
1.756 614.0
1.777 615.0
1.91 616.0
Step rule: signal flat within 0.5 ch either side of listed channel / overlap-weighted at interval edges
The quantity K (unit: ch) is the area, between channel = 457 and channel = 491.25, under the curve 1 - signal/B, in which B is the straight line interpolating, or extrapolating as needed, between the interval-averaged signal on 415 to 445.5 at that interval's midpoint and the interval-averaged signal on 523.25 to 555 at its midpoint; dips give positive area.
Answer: 5.9 ch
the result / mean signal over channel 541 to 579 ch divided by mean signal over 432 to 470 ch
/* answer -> 1.3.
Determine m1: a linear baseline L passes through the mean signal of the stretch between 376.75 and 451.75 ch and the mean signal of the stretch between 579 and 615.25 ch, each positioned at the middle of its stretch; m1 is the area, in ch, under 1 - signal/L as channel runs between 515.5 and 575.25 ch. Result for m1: -2.2 ch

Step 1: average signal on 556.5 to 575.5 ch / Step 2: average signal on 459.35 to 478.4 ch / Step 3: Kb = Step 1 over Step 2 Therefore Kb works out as 1.4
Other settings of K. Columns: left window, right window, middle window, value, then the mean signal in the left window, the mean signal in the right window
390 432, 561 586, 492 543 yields 3.9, 2.37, 2.09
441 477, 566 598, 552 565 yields -1.8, 1.55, 1.96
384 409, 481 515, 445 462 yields 6.6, 2.37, 2.23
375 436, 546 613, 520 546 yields 2.6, 2.39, 2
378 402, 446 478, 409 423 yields -1.7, 2.4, 1.49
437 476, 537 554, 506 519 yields -1.4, 1.61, 2.05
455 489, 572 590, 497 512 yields -3.0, 1.74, 1.99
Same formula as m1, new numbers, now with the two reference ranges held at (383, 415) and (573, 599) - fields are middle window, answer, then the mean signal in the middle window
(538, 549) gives 0.0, 2.01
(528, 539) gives 1.3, 1.81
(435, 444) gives -0.1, 2.29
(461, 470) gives 4.0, 1.22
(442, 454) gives 2.4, 1.81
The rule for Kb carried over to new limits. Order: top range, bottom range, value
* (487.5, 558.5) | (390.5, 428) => 0.88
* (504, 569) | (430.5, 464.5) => 1.16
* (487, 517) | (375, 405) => 0.91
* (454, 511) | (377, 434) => 0.80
